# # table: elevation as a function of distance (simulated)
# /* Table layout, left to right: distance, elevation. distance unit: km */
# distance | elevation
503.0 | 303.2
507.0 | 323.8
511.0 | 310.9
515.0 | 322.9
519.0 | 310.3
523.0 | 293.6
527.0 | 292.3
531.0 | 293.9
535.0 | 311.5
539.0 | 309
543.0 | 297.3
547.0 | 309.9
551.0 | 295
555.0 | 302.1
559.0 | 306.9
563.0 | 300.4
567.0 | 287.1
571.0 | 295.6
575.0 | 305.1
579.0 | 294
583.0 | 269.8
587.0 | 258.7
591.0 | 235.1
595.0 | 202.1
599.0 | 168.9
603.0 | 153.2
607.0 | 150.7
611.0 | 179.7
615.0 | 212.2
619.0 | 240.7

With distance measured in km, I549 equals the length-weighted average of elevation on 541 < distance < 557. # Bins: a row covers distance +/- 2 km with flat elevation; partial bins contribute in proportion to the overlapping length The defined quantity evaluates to 301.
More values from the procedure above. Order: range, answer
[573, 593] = 273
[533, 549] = 307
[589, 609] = 182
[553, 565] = 303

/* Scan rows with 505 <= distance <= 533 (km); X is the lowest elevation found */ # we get 292.3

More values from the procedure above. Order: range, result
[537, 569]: 287.1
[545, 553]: 295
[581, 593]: 235.1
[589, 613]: 150.7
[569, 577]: 295.6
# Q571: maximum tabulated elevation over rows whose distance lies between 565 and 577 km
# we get 305.1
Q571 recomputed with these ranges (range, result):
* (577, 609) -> 294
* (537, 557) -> 309.9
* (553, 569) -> 306.9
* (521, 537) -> 311.5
